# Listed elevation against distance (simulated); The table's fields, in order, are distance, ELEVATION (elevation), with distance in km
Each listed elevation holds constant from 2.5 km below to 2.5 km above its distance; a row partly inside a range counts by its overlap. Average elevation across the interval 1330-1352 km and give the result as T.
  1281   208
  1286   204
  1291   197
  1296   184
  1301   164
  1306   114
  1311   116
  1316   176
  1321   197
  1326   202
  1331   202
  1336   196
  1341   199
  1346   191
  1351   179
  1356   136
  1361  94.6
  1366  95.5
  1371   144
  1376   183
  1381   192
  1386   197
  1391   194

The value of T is 194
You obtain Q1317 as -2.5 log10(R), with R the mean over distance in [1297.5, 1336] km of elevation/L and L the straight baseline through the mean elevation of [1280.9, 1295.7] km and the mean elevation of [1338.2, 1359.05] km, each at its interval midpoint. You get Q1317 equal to 0.10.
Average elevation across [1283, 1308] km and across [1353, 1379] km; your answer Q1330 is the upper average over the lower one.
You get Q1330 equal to 0.76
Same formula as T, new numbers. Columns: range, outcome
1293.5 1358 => 174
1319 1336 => 200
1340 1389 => 160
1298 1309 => 140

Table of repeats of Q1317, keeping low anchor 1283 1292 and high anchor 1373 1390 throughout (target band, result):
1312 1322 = 0.14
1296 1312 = 0.38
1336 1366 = 0.22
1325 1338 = -0.02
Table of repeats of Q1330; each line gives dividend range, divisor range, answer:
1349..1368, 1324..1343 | 0.63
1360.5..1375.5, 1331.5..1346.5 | 0.63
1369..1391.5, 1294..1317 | 1.22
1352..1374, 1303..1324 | 0.81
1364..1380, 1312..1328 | 0.80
